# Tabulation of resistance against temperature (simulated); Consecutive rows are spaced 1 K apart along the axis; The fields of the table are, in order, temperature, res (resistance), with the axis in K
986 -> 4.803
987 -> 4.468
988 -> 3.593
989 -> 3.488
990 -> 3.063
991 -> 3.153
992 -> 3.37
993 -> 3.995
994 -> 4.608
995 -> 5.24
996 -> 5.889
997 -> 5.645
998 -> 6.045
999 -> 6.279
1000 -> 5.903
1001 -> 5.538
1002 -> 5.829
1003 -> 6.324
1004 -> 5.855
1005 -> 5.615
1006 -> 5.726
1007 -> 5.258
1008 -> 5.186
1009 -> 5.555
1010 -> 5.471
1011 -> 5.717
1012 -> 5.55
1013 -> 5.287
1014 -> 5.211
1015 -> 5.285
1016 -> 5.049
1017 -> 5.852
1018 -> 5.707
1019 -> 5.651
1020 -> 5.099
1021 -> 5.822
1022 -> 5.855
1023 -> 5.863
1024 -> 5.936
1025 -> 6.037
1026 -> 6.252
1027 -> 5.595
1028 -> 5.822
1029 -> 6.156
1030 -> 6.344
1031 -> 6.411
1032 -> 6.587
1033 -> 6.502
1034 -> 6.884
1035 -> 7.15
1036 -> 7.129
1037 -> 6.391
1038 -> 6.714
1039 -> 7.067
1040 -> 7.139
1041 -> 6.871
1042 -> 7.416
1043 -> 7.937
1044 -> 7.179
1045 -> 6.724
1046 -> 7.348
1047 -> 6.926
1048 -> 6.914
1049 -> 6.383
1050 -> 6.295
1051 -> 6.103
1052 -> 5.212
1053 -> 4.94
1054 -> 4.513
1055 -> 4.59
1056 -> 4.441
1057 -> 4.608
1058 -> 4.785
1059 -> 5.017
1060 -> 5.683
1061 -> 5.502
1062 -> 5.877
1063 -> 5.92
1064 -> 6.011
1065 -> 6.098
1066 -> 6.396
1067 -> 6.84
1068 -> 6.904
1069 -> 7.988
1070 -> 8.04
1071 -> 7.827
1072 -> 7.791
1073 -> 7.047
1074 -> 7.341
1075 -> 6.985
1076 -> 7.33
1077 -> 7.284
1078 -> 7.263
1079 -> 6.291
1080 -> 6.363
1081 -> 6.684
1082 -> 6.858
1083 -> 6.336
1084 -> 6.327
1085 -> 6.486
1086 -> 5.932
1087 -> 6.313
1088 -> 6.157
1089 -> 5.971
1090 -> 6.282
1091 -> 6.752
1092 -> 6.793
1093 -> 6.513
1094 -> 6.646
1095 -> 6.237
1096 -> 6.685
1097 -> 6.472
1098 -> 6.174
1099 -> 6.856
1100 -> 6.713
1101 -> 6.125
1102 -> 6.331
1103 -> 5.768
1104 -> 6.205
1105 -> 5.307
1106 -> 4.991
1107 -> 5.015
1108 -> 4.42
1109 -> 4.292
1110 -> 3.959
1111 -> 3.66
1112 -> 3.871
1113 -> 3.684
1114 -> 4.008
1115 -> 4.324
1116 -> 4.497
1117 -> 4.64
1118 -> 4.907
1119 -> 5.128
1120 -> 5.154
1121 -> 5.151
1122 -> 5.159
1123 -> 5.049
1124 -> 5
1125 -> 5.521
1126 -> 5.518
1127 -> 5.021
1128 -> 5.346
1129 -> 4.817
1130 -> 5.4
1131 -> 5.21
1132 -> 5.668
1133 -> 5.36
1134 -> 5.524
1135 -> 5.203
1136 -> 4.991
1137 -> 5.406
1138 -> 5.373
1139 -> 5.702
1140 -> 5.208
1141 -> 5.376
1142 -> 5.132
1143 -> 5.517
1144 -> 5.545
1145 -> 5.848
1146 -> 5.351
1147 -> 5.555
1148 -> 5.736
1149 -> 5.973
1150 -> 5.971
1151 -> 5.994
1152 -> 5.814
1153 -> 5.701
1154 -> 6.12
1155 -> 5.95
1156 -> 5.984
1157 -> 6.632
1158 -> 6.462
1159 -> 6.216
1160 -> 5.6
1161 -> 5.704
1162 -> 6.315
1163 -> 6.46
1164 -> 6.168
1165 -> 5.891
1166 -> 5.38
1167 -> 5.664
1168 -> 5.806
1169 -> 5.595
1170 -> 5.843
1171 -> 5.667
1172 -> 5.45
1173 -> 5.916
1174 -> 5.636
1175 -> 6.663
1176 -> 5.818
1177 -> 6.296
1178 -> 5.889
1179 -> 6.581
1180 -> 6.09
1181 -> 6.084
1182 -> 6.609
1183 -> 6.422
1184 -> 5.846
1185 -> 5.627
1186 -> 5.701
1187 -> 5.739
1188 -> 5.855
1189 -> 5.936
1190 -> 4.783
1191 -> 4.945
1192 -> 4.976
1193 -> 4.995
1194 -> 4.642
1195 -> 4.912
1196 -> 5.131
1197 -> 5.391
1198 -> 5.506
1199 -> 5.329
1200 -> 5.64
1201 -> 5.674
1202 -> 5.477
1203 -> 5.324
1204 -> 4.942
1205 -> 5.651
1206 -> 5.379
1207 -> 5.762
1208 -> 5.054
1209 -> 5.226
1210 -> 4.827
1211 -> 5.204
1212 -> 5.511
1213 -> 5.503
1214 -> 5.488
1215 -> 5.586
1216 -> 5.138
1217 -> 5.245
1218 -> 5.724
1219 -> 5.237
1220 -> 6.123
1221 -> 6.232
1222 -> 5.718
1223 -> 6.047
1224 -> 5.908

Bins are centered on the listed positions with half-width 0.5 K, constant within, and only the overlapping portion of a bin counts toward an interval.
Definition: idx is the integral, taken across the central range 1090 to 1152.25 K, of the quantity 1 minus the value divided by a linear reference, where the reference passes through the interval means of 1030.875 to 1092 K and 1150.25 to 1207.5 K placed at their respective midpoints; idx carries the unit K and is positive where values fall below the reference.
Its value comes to 7.0 K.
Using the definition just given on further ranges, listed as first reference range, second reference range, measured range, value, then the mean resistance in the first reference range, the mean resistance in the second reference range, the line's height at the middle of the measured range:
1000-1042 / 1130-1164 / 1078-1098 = -2.0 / 6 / 5.72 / 5.85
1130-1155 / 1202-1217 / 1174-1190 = -1.8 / 5.56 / 5.33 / 5.42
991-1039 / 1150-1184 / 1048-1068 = 0.8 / 5.76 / 6.01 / 5.83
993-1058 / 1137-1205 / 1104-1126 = 4.2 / 5.95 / 5.71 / 5.81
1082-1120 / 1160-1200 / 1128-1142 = 0.8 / 5.6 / 5.72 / 5.65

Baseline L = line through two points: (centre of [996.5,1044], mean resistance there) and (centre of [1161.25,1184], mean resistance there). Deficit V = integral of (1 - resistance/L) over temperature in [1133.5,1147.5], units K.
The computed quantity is 1.41 K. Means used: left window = 6.07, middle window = 5.41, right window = 6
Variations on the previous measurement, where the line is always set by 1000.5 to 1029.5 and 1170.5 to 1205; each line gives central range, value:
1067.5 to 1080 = -3.7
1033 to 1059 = -2.9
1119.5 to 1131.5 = 0.9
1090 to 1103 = -1.9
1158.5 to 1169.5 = -0.5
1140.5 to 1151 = 0.0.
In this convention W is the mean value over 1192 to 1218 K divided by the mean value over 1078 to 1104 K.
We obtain 0.83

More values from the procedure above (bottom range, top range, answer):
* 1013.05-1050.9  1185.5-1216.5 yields 0.84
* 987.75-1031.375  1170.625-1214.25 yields 1.03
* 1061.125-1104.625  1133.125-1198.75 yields 0.86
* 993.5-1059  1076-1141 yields 0.94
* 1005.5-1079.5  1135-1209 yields 0.91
